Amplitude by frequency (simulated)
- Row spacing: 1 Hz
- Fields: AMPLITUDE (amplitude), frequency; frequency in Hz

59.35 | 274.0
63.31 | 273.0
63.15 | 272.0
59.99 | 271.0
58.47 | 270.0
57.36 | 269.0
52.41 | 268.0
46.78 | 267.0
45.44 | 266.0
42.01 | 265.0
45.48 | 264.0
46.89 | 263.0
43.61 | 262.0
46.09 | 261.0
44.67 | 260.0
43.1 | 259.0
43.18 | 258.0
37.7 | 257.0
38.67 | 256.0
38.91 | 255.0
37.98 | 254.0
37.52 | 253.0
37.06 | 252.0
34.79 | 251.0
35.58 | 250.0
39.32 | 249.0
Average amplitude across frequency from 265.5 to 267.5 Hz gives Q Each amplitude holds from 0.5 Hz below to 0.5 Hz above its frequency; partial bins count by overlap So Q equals 46.1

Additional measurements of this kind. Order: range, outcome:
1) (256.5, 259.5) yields 41.3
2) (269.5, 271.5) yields 59.2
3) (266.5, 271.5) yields 55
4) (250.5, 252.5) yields 35.9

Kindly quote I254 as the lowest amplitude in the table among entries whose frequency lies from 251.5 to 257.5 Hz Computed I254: 37.06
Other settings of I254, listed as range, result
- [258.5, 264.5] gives 43.1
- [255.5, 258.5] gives 37.7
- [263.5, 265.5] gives 42.01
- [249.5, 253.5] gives 34.79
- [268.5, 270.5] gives 57.36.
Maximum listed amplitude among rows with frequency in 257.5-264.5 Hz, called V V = 46.89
